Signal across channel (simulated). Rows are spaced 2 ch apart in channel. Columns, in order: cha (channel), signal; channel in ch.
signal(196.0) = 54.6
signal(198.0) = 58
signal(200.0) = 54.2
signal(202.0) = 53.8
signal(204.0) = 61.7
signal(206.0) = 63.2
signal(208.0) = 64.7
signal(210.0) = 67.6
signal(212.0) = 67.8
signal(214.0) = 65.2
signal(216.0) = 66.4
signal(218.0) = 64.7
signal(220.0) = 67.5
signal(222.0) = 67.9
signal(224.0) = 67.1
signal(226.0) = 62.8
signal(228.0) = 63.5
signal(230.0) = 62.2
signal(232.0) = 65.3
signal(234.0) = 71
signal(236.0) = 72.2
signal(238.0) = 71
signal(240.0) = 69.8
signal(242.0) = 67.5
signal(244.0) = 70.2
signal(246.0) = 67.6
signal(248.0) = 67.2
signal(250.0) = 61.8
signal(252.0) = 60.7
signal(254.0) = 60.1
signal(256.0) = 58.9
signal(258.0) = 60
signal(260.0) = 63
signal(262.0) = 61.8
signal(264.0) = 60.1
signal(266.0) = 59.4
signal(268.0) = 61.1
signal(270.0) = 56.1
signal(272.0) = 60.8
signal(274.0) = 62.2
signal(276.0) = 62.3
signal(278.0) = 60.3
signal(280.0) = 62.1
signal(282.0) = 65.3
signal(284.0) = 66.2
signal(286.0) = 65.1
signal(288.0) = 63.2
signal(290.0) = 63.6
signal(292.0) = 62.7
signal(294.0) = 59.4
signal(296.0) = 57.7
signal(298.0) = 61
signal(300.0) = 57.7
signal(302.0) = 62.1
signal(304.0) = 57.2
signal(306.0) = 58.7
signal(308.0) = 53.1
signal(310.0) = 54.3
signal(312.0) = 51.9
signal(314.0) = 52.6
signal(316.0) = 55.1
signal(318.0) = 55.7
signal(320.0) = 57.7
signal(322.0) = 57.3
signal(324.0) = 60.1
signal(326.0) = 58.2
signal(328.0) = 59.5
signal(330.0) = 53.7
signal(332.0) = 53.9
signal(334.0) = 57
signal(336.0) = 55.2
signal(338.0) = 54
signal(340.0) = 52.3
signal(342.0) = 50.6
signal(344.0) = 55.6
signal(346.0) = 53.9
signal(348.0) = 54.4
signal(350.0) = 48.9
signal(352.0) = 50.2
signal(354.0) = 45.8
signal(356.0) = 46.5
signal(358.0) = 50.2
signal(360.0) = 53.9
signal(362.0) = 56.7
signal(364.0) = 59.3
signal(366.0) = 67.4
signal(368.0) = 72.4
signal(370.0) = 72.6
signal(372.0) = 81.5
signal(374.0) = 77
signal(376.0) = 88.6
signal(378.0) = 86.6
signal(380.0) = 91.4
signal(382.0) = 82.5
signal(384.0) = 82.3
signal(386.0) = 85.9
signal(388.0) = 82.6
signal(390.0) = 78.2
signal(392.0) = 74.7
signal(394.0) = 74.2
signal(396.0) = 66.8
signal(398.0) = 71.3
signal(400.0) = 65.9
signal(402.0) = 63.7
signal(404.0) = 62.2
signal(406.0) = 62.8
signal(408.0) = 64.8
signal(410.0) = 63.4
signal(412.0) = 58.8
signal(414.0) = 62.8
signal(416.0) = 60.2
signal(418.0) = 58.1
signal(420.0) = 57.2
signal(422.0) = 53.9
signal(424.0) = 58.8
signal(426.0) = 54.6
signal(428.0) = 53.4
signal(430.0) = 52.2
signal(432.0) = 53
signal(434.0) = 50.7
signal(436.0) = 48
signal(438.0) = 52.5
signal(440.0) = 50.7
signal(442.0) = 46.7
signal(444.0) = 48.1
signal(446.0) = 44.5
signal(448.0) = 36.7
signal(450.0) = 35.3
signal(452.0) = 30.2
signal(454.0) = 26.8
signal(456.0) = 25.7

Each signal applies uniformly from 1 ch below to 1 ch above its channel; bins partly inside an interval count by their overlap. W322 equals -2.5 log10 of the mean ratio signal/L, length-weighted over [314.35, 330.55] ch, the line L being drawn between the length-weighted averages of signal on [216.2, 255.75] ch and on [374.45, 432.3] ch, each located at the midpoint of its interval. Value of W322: 0.18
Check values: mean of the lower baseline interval 66.2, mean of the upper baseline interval 68.2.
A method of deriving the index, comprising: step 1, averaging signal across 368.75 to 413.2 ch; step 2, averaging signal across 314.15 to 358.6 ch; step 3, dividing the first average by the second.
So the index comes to 1.4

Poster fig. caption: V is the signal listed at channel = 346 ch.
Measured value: 53.9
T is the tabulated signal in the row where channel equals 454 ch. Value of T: 26.8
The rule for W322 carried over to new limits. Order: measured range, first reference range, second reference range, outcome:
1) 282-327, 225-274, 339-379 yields 0.067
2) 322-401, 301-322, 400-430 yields -0.125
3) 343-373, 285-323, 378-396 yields 0.254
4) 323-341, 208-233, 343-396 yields 0.204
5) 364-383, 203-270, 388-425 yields -0.214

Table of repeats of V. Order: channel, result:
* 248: 67.2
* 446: 44.5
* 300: 57.7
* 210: 67.6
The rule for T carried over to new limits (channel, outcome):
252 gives 60.7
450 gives 35.3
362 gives 56.7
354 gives 45.8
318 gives 55.7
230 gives 62.2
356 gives 46.5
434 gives 50.7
